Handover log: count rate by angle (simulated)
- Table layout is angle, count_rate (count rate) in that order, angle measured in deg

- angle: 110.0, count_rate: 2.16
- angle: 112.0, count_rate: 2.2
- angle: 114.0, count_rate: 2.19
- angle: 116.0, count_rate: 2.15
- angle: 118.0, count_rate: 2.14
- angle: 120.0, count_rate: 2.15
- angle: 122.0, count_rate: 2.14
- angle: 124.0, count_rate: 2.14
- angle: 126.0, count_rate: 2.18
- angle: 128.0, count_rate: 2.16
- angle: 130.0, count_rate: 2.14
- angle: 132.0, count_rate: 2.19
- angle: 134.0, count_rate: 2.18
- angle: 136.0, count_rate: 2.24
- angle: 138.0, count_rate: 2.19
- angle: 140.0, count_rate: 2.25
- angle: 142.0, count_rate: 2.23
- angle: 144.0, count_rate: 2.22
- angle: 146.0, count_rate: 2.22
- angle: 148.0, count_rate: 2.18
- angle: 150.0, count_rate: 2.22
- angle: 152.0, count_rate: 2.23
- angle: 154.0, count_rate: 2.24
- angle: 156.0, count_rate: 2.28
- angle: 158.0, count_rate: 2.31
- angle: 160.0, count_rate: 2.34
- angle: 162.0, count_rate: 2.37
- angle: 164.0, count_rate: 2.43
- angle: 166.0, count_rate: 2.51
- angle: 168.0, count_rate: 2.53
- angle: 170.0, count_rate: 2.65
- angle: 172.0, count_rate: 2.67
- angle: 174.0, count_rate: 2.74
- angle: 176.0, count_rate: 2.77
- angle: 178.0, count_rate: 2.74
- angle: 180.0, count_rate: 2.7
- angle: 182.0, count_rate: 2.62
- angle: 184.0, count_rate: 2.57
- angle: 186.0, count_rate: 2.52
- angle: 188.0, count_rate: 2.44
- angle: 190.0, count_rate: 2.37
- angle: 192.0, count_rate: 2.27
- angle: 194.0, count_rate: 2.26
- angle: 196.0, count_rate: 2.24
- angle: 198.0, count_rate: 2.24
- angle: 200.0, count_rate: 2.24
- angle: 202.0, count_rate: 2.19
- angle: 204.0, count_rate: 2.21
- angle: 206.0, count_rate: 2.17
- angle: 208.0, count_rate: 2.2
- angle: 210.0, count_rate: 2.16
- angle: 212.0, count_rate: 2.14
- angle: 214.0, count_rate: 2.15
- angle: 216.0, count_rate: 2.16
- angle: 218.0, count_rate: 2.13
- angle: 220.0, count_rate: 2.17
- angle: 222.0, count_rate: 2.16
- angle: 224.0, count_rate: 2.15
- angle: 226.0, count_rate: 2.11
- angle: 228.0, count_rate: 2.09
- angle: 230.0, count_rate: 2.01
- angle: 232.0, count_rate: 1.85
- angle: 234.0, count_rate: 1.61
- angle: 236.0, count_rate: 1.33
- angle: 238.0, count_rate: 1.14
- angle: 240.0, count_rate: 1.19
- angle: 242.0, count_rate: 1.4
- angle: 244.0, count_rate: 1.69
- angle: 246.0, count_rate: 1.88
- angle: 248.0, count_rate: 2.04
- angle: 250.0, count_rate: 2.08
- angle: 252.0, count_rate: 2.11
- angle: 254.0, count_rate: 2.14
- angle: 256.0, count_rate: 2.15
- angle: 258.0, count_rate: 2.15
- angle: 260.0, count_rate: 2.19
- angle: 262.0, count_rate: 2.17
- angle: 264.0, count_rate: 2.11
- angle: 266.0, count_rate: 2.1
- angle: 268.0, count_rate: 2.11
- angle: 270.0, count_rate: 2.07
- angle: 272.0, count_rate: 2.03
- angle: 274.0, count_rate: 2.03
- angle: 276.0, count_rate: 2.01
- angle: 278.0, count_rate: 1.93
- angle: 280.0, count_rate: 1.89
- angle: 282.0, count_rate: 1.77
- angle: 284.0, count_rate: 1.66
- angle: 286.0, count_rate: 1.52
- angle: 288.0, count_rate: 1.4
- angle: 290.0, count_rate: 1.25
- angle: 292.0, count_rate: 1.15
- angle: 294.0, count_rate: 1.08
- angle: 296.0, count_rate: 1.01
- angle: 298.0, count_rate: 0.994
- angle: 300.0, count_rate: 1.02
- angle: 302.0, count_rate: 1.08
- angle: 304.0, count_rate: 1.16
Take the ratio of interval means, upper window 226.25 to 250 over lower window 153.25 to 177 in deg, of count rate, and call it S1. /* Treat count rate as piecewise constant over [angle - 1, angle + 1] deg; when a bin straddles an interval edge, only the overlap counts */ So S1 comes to 0.68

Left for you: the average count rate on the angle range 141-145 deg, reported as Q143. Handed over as 2.23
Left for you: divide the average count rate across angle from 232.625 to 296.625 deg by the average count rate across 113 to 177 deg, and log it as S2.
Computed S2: 0.77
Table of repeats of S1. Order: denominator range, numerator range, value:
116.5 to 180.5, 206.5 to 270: 0.85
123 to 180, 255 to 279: 0.89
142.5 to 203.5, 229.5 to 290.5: 0.77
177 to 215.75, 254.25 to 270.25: 0.91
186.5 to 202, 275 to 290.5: 0.74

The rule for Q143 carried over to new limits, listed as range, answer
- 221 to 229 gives 2.13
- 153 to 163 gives 2.31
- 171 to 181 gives 2.72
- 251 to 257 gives 2.13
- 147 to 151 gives 2.2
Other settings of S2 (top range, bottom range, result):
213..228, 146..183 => 0.87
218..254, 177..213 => 0.78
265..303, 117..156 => 0.72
